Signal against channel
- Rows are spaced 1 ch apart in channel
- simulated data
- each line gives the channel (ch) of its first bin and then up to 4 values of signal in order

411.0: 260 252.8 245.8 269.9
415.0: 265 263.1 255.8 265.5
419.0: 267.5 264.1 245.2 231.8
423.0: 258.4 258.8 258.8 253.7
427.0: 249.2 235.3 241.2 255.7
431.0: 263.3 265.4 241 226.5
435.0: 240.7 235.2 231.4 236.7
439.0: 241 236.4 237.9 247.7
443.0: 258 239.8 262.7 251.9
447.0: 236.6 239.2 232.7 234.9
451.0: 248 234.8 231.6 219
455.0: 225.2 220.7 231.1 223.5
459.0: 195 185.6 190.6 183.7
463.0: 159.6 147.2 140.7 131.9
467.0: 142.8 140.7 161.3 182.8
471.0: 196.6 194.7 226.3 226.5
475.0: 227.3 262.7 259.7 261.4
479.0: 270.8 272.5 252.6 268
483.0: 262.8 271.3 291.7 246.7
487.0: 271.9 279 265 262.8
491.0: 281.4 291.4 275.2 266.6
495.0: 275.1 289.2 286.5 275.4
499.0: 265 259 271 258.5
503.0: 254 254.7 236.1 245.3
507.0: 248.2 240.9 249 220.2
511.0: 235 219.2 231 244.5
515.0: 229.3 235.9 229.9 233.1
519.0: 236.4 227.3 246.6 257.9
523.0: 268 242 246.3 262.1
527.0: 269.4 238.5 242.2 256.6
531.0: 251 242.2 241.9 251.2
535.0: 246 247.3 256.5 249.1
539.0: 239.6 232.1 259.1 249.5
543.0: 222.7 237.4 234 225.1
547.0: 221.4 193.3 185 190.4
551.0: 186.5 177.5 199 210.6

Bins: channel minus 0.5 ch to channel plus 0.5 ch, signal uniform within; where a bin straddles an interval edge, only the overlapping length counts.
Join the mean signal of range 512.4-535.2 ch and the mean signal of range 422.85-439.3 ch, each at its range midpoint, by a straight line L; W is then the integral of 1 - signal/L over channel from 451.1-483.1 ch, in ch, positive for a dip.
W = 4.64 ch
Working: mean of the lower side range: 246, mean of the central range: 210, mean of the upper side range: 245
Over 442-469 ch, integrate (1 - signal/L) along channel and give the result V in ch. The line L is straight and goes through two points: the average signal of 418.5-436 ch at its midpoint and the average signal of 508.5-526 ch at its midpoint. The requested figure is 4.3 ch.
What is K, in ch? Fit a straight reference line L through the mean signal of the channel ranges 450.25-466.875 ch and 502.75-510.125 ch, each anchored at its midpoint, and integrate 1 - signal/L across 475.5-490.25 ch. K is -3.0 ch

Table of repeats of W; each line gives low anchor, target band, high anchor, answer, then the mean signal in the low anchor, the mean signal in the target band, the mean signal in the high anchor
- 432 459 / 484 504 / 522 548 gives -2.53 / 237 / 271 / 244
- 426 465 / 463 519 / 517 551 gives -1.33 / 229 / 240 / 239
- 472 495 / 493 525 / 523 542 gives 0.71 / 262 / 250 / 249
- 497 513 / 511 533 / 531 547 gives 0.22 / 249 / 243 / 242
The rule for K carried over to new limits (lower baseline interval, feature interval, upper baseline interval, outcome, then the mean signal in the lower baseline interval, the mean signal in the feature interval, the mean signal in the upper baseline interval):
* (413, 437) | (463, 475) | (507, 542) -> 3.60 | 252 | 174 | 244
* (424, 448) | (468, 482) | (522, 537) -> 1.09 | 246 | 229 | 251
